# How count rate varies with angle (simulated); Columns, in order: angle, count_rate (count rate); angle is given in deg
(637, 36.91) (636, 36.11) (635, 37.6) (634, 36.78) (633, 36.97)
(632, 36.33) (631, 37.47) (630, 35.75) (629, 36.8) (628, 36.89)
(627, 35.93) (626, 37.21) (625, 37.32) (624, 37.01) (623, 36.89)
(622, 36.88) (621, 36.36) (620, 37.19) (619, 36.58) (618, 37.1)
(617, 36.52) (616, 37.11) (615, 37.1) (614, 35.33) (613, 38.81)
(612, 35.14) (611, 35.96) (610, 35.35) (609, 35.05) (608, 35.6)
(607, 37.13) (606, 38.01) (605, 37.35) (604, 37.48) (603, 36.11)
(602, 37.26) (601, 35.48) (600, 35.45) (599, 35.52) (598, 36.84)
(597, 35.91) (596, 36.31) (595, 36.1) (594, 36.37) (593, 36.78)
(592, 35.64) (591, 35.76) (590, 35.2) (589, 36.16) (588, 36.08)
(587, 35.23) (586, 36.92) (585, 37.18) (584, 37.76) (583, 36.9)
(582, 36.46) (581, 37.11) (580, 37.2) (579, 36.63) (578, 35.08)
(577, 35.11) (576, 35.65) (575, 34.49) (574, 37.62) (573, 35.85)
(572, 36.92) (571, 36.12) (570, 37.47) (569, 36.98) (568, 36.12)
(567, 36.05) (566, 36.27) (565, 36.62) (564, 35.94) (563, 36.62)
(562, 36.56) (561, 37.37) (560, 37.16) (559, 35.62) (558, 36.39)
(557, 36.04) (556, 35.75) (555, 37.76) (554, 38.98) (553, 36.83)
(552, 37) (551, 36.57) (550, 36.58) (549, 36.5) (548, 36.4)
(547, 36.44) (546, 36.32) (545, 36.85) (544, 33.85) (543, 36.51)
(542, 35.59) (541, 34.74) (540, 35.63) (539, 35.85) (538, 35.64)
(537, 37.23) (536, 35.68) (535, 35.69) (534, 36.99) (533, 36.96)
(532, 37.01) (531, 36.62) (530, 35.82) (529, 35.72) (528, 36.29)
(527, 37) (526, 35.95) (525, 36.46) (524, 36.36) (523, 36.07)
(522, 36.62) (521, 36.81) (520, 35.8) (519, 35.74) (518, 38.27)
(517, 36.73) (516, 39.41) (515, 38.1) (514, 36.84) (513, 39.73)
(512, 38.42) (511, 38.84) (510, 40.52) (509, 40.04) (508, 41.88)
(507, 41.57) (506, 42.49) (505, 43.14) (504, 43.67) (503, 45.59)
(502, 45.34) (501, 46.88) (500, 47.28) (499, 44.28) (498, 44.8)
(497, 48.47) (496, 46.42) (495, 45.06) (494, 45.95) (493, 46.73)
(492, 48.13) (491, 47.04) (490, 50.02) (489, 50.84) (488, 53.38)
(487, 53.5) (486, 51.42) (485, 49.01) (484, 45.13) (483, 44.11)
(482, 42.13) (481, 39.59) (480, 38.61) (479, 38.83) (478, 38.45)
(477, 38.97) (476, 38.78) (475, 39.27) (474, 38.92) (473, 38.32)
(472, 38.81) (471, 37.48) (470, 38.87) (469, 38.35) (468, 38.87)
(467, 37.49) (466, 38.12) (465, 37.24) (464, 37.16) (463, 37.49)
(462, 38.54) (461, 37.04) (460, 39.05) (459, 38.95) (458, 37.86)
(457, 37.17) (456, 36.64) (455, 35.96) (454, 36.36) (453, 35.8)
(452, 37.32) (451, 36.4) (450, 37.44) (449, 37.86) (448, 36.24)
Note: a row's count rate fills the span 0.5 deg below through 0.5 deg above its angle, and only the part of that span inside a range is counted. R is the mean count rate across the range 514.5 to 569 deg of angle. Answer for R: 36.5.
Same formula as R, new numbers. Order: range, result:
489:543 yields 40.1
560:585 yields 36.5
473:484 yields 39.9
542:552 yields 36.2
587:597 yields 36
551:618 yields 36.4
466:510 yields 43.5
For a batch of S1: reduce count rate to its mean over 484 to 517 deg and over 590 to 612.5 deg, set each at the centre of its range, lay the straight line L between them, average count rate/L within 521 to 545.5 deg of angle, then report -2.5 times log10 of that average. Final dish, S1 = 0.16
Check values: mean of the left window 44.7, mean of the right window 36.2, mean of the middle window 36.1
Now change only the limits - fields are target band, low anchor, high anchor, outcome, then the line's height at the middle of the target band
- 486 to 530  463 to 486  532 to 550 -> -0.11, 38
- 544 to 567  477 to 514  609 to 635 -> 0.12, 40.8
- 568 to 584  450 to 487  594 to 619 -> 0.02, 37.1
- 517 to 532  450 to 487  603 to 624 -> 0.05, 38.3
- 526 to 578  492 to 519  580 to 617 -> 0.09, 39.5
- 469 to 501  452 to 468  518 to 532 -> -0.19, 37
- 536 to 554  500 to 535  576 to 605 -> 0.05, 37.9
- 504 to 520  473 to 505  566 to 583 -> 0.08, 42.6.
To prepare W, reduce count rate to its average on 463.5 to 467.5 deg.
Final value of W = 37.5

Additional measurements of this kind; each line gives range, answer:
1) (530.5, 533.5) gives 36.9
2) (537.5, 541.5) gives 35.5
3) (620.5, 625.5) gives 36.9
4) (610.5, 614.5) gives 36.3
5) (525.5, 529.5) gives 36.2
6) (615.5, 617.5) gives 36.8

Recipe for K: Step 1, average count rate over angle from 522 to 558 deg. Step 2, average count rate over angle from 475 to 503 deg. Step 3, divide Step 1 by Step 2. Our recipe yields 0.8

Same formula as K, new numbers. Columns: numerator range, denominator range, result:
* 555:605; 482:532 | 0.86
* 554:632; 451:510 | 0.87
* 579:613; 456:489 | 0.90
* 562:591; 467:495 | 0.84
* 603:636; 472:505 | 0.82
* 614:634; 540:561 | 1.01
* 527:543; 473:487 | 0.86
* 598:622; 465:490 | 0.87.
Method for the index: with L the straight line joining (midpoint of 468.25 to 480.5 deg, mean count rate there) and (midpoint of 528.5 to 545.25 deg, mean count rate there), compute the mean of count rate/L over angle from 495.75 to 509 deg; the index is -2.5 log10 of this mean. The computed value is -0.19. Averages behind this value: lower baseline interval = 38.6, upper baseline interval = 36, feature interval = 44.5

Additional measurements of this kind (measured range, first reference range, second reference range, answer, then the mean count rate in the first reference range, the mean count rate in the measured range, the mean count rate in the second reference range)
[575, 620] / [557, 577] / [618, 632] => 0.01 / 36.4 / 36.3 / 36.8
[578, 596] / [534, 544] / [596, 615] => -0.01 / 35.8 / 36.4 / 36.3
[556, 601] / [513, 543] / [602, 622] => 0.01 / 36.5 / 36.3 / 36.6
